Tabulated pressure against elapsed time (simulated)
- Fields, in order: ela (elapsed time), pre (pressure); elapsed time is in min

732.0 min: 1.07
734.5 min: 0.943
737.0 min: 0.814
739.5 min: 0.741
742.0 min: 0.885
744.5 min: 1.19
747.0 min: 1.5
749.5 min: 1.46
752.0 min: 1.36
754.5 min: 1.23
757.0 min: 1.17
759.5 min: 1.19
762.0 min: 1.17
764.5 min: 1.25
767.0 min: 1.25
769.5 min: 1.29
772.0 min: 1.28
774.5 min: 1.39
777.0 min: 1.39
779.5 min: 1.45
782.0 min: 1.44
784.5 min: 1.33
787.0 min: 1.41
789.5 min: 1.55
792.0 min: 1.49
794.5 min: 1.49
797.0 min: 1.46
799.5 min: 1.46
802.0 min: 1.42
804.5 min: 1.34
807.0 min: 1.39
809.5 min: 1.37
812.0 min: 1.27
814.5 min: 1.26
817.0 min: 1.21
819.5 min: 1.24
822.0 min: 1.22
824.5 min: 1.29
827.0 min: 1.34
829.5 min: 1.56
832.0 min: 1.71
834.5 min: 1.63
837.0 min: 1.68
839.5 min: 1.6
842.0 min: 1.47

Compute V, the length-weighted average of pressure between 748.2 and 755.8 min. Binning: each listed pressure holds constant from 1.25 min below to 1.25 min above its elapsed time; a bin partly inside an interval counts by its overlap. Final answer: 1.35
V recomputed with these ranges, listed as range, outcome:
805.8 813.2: 1.34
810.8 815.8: 1.26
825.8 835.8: 1.56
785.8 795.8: 1.49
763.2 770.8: 1.26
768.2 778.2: 1.34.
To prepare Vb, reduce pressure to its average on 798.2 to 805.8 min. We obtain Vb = 1.41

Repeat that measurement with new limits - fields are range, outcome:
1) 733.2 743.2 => 0.847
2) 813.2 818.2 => 1.24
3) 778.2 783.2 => 1.44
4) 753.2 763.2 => 1.19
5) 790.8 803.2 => 1.46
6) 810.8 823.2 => 1.24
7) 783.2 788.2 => 1.37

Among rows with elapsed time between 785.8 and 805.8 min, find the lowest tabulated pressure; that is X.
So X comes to 1.34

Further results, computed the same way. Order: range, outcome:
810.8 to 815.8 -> 1.26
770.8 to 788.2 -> 1.28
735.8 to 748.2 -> 0.741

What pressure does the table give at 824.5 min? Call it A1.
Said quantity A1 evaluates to 1.29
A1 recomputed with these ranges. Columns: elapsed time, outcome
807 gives 1.39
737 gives 0.814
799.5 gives 1.46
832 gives 1.71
